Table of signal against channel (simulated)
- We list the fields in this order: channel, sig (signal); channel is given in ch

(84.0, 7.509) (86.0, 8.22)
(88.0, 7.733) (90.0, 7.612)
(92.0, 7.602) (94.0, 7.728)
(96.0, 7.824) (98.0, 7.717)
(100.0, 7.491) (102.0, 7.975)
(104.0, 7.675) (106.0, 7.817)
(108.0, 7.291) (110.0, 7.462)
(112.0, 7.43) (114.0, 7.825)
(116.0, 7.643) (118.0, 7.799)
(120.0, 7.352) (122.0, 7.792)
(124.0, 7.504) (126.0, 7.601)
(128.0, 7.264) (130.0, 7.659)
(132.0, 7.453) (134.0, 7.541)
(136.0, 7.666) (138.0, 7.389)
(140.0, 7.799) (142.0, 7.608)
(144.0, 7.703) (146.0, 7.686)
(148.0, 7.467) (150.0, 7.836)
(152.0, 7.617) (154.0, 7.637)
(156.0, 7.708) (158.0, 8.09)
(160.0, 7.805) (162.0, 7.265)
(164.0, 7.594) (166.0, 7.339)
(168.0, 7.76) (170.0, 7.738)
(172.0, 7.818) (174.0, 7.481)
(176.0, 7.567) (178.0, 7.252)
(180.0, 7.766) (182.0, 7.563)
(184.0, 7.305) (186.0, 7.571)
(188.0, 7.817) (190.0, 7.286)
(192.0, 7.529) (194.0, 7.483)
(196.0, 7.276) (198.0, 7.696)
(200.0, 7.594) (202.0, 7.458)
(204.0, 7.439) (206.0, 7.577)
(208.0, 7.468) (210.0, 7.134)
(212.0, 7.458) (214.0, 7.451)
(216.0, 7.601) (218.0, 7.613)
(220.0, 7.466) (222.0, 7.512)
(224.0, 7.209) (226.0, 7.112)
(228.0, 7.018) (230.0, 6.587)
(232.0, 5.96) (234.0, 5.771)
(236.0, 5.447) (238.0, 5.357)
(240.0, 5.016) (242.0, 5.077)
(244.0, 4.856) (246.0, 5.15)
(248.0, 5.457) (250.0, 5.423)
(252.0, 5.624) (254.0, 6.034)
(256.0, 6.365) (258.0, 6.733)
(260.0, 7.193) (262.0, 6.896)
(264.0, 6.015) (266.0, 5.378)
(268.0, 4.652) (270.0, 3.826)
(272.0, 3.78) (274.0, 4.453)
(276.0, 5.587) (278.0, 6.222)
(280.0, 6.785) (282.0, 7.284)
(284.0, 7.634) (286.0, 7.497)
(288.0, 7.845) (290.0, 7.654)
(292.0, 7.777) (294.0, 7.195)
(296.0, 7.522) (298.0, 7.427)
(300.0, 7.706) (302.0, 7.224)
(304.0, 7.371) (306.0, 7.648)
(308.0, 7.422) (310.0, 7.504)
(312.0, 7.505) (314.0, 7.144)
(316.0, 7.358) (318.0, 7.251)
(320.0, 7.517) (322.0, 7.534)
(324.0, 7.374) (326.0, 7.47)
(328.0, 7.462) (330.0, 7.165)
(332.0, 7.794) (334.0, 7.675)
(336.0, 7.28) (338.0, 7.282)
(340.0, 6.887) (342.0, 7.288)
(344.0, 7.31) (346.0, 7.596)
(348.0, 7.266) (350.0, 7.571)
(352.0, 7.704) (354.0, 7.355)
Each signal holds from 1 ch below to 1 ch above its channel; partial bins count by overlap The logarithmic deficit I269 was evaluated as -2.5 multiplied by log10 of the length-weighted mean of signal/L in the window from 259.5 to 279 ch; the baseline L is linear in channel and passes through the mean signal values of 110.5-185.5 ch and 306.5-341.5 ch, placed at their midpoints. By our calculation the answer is 0.36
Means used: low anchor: 7.6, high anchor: 7.39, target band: 5.35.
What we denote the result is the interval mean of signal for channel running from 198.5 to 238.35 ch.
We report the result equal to 7.05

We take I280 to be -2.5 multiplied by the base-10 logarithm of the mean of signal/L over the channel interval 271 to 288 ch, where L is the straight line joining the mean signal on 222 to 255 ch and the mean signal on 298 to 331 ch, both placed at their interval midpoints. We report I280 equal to 0.079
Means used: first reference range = 5.87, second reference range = 7.42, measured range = 6.25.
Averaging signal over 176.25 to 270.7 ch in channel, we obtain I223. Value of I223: 6.66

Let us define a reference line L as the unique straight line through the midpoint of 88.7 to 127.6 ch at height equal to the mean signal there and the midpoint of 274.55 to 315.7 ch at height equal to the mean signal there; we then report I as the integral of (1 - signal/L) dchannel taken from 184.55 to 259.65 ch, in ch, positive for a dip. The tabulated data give 7.0 ch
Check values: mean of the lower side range 7.63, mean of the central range 6.73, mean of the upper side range 7.27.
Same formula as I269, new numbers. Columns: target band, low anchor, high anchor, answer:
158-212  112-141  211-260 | -0.094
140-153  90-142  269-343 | -0.020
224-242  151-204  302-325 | 0.235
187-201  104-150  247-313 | -0.057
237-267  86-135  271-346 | 0.254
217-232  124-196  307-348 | 0.056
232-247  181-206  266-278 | 0.111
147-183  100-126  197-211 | -0.012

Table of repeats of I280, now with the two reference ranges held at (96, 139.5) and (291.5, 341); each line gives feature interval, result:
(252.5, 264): 0.143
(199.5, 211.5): 0.011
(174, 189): -0.001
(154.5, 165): -0.019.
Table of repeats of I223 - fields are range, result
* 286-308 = 7.53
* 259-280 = 5.47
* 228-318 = 6.39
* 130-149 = 7.59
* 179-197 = 7.51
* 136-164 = 7.66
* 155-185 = 7.6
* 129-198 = 7.59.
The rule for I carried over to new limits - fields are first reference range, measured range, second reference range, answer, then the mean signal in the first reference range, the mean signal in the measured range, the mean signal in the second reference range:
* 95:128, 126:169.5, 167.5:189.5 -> 0.0 ch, 7.63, 7.61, 7.59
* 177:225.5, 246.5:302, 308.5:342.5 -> 7.8 ch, 7.48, 6.37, 7.38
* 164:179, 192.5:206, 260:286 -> -0.8 ch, 7.57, 7.5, 5.84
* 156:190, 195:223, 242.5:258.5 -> -3.3 ch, 7.6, 7.48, 5.65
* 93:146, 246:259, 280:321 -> 2.8 ch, 7.62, 5.88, 7.46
